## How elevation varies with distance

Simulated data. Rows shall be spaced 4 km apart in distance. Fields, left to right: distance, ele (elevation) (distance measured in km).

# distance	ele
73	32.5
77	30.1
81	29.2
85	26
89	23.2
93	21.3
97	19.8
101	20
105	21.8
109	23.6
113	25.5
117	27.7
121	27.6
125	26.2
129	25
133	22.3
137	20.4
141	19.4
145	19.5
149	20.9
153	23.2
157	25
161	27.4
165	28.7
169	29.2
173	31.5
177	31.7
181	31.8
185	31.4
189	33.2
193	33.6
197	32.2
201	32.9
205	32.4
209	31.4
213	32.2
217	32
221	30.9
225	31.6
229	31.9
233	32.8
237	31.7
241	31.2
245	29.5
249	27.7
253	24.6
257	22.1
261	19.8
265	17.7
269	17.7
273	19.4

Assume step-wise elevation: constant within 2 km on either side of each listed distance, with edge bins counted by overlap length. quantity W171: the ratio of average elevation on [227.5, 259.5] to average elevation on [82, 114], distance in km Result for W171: 1.26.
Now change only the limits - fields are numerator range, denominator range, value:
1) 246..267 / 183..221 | 0.70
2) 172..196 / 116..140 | 1.31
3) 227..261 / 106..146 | 1.19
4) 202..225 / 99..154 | 1.38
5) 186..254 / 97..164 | 1.34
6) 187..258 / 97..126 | 1.27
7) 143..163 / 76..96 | 0.91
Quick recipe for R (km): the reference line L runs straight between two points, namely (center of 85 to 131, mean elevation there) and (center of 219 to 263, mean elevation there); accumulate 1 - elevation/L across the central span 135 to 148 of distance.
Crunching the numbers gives 2.7 km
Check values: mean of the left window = 23.9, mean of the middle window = 19.9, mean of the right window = 28.5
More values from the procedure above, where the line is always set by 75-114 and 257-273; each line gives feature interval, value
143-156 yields 0.51 km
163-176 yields -4.86 km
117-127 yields -1.66 km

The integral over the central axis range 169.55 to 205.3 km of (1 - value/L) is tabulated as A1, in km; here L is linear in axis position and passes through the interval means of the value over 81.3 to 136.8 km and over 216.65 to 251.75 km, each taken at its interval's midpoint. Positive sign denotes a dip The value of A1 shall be -5.0 km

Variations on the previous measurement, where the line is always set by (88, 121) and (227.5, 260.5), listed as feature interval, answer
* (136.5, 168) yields 2.05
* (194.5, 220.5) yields -4.86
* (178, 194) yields -3.73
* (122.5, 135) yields -0.30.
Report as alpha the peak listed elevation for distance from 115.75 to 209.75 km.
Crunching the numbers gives 33.6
